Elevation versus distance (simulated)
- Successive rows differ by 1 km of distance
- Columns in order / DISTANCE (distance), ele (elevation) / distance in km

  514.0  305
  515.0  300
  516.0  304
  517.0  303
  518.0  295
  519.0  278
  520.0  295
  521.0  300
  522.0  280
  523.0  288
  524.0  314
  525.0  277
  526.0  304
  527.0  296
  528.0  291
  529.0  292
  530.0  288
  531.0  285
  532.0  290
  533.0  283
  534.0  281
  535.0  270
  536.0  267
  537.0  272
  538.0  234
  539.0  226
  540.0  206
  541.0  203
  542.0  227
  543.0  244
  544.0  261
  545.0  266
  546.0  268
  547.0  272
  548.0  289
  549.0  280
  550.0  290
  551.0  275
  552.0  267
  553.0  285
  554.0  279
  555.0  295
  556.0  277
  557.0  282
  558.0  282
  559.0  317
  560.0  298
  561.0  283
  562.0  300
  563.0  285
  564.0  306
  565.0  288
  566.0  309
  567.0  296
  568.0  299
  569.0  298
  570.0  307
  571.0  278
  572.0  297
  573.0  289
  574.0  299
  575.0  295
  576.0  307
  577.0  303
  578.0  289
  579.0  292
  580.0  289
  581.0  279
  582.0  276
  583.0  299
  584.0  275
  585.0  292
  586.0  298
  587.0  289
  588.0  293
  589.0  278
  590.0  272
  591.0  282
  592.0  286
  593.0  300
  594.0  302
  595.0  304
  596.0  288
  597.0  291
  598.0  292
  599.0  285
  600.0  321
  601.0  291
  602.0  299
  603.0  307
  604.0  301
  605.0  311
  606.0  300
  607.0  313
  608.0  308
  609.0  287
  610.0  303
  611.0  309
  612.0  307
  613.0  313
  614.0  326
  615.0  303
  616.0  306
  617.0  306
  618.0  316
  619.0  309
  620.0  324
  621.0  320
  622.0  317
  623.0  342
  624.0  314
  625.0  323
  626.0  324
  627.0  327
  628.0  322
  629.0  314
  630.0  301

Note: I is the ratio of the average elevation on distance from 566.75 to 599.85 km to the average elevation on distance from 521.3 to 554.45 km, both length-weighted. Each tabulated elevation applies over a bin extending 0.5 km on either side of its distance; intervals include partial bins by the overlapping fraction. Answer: 1.08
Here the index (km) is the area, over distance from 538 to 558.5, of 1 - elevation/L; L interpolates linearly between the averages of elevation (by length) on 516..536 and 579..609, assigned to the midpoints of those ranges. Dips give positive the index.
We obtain 2.0 km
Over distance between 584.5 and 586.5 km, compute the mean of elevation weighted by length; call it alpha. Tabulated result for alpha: 295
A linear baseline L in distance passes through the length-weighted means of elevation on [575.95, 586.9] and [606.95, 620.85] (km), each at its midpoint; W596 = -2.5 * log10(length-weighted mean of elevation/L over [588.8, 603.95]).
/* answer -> 0.02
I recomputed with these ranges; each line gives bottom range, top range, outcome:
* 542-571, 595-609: 1.06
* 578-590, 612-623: 1.10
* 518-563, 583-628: 1.10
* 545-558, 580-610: 1.05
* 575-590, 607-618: 1.06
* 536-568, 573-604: 1.07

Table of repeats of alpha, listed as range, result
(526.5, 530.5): 292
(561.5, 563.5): 292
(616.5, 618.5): 311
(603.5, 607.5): 306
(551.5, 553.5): 276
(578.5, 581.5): 287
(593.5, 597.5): 296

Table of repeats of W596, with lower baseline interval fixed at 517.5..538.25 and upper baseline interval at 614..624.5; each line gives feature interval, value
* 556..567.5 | 0.009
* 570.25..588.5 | 0.042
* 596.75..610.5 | 0.036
